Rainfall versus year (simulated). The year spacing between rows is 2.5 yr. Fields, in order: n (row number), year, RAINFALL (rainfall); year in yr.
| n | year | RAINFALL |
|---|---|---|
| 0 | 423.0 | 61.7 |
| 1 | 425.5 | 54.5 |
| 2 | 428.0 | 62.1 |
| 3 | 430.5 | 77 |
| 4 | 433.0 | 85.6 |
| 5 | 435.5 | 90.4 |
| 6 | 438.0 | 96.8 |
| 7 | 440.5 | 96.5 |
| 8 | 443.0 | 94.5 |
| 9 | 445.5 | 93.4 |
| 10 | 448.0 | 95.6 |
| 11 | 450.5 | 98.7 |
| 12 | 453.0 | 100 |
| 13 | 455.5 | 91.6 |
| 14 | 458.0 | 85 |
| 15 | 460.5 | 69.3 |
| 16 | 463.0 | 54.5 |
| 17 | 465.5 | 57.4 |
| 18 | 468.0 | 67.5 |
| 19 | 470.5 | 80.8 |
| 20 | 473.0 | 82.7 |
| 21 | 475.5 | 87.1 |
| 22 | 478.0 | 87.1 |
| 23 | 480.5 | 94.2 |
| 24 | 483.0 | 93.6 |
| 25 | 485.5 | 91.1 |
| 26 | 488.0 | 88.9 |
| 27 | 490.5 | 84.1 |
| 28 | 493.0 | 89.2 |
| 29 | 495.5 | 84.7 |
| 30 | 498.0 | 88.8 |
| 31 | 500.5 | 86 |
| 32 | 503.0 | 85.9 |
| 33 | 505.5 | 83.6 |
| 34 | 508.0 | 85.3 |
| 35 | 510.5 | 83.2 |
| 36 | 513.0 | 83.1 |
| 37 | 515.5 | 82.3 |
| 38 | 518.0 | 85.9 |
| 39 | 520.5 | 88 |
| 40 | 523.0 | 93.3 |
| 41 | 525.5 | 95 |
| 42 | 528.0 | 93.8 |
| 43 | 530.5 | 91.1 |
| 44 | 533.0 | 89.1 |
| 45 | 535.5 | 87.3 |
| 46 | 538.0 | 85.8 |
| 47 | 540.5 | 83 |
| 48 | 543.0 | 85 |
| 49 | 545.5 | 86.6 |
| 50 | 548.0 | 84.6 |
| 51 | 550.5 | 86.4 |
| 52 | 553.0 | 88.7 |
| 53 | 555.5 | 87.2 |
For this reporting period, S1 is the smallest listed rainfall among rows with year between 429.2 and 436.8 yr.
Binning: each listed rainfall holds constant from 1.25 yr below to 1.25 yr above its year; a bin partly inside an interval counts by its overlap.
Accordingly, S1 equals 77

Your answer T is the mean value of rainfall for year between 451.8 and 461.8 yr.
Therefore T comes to 86.2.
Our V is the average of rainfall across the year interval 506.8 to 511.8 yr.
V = 84.2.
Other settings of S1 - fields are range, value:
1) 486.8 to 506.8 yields 83.6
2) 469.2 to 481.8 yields 80.8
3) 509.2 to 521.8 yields 82.3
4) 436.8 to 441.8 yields 96.5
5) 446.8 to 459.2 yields 85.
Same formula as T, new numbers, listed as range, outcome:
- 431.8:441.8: 92.4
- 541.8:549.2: 85.4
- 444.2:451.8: 95.9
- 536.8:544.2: 84.6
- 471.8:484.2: 88.9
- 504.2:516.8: 83.5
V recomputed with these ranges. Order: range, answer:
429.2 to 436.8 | 84.3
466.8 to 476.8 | 79.6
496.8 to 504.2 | 86.9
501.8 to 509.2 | 84.9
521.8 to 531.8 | 93.3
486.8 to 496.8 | 86.7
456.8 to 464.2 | 69.6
